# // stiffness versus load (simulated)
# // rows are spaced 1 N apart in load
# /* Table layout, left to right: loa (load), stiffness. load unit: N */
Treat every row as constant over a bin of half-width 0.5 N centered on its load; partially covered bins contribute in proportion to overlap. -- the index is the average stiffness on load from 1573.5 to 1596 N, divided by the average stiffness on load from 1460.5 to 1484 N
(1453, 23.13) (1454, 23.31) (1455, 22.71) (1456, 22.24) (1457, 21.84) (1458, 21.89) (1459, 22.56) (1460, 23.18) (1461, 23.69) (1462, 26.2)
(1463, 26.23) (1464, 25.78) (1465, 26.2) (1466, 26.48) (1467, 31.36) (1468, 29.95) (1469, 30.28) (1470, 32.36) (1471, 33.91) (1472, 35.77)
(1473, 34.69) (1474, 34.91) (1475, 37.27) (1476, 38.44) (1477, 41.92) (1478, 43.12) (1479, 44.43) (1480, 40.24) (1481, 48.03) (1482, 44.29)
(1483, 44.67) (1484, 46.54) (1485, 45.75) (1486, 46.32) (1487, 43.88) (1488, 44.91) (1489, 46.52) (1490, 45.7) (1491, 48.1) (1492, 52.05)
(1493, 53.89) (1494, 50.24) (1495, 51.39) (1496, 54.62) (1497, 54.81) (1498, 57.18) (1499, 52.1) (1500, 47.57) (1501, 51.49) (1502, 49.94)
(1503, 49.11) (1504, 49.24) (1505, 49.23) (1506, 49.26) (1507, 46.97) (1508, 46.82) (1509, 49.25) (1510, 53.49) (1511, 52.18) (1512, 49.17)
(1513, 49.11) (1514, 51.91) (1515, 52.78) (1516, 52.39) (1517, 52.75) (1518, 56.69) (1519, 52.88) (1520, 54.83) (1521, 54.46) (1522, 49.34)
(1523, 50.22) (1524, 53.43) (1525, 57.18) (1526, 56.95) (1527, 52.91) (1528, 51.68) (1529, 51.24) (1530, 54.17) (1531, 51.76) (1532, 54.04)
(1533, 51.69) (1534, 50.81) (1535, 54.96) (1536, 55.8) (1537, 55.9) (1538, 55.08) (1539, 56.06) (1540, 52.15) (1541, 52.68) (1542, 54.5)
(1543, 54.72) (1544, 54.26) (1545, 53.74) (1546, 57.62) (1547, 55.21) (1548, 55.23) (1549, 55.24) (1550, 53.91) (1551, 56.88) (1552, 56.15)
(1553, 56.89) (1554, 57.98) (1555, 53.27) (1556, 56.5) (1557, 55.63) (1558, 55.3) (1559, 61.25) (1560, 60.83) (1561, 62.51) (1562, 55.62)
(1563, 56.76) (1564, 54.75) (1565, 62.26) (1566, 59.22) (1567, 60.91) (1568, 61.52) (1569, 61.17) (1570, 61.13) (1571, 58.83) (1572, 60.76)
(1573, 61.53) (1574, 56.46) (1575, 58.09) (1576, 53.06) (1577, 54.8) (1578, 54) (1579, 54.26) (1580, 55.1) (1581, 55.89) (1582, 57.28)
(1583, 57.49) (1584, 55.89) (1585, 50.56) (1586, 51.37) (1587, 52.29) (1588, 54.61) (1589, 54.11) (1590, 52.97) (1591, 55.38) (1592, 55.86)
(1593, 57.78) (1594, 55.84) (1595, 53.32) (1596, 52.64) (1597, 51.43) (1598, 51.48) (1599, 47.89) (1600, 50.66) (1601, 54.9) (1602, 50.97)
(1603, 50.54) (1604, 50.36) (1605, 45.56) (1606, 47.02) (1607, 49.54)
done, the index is 1.56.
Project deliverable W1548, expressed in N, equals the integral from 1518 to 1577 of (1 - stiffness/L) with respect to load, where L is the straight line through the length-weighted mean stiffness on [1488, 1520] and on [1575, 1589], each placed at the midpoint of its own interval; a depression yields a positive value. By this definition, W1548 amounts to -3.3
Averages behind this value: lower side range 50.9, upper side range 54.5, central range 55.9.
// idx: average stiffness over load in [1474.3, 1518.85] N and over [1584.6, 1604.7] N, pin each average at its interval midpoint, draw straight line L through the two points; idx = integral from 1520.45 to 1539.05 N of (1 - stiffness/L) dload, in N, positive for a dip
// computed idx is -1.3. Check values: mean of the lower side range 48.5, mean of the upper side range 52.7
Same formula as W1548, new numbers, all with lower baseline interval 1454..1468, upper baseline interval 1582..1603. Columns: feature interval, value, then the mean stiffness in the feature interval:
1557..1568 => -2.83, 58.9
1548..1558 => -2.45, 55.8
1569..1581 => -1.86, 57.2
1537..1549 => -3.41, 54.7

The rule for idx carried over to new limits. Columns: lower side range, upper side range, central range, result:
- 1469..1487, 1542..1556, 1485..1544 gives -4.4 N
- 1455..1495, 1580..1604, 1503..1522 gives -4.1 N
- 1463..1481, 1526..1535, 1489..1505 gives -3.3 N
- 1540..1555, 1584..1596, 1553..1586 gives -1.7 N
